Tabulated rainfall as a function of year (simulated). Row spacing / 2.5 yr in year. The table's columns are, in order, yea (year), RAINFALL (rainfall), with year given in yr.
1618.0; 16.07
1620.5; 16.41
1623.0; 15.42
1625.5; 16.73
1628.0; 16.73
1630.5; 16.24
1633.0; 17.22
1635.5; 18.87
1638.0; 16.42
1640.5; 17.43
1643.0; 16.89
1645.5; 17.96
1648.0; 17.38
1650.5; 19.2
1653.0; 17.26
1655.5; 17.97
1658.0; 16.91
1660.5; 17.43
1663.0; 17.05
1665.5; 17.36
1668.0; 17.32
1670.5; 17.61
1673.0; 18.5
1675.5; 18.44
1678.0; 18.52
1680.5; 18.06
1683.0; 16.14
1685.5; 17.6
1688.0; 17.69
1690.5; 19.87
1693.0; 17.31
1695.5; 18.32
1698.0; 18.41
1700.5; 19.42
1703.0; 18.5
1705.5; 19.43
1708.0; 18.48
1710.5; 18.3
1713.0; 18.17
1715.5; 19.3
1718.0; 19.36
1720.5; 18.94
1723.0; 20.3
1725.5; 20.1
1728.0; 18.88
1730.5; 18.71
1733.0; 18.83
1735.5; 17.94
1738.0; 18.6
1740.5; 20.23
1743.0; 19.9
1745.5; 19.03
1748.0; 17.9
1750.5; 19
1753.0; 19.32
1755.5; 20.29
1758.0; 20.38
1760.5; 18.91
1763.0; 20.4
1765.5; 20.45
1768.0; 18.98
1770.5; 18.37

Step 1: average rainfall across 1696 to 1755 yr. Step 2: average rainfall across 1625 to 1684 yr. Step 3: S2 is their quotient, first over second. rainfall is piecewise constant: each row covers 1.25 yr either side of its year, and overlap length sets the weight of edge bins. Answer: 1.09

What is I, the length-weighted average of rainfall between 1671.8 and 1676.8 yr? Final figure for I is 18.5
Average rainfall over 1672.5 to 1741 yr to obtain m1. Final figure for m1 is 18.6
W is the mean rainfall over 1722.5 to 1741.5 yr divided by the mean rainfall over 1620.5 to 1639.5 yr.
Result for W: 1.14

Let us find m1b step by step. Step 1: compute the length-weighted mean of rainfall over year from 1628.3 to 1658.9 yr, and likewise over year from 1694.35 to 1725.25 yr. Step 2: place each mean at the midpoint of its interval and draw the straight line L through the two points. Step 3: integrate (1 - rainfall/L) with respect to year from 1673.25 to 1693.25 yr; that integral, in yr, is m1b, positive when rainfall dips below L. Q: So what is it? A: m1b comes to 0.37 yr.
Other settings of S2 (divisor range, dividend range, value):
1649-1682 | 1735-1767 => 1.09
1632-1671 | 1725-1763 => 1.10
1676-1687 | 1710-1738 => 1.08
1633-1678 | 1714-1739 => 1.08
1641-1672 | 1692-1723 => 1.07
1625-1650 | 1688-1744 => 1.10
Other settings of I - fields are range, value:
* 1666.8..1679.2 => 18.1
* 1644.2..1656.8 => 17.9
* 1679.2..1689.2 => 17.4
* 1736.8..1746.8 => 19.4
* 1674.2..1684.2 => 17.8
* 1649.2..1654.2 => 18.2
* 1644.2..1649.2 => 17.7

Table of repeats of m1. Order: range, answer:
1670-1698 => 18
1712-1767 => 19.3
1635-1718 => 18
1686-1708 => 18.6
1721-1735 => 19.3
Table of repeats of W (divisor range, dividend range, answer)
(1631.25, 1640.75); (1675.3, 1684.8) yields 1.02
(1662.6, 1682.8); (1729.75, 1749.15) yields 1.06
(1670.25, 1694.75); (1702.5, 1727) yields 1.06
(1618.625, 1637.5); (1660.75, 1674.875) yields 1.05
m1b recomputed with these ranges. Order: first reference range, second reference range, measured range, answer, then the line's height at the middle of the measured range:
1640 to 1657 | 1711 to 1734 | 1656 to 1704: 1.10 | 18.3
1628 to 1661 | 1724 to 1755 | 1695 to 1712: -0.22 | 18.5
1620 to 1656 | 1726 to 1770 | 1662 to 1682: 0.01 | 17.8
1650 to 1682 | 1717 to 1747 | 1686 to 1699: 0.05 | 18.4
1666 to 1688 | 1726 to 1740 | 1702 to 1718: -0.35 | 18.3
